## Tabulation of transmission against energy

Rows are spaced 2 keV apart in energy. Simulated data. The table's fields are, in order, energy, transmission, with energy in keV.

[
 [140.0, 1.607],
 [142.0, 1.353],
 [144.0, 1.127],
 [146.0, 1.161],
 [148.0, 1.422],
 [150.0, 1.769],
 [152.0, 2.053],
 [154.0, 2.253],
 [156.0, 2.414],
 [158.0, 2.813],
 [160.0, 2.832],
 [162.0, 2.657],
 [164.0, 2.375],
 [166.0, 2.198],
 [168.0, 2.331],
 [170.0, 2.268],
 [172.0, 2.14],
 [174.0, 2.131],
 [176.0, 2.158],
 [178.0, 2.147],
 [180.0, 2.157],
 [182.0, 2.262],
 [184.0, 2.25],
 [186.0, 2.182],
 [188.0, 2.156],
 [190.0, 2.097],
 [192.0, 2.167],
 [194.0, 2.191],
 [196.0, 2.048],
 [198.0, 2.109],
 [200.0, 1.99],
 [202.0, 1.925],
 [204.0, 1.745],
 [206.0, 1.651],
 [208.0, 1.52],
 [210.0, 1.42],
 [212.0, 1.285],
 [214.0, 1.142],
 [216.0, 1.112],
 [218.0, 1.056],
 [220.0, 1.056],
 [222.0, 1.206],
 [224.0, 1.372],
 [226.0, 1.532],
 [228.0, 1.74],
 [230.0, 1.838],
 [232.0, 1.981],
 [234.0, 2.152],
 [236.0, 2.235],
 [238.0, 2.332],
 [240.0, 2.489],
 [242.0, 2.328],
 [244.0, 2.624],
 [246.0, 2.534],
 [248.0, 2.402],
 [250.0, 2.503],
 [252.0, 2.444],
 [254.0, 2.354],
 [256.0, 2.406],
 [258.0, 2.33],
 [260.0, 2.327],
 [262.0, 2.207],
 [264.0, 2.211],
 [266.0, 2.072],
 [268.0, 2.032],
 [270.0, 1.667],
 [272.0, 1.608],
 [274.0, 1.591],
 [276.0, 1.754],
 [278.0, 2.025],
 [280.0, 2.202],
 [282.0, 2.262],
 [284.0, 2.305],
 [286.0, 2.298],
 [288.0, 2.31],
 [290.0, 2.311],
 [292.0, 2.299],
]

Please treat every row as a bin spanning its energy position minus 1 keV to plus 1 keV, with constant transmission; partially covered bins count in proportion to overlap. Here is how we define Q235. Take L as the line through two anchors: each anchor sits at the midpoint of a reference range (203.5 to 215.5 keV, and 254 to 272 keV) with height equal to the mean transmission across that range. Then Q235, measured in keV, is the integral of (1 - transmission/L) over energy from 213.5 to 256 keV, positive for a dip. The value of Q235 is -3.6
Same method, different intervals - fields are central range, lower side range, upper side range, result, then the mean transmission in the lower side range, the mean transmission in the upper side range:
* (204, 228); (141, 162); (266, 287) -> 7.64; 1.95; 1.98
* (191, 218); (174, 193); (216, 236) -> 2.83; 2.17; 1.56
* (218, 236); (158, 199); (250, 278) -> 4.55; 2.26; 2.09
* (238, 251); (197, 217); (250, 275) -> -3.48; 1.59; 2.12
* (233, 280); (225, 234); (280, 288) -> -4.00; 1.81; 2.28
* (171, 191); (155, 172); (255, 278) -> 1.85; 2.47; 2.02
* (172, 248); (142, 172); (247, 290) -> 7.71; 2.09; 2.16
